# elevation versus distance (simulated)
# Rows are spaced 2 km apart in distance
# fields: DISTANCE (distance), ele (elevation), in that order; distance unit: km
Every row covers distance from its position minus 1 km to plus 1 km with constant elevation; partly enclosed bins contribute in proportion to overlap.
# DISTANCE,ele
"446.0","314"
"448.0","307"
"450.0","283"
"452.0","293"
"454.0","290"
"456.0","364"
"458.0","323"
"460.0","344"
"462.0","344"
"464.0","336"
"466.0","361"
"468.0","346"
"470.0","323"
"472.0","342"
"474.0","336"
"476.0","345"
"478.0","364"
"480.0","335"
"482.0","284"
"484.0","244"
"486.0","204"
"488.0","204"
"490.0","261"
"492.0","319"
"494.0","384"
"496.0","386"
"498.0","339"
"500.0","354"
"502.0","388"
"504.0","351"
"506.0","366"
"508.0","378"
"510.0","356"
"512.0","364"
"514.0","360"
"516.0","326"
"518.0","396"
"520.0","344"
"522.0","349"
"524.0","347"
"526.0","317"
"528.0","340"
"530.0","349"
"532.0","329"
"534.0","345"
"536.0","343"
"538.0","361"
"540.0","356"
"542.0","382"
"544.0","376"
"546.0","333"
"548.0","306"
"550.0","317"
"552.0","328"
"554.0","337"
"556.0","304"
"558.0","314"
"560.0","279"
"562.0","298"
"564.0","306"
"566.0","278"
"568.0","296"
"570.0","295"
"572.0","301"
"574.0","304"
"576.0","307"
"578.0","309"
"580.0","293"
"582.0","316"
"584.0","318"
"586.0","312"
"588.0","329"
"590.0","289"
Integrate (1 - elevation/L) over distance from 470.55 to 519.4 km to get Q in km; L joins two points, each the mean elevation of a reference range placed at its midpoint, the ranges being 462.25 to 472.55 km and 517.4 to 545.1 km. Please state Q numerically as 1.9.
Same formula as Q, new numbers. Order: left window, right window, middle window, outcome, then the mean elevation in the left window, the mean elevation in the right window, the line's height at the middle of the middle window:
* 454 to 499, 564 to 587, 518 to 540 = -2.4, 321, 303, 312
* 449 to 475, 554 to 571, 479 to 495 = 2.1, 330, 299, 322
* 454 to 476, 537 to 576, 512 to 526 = -1.0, 340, 319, 328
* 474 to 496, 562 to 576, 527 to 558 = -4.3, 300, 298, 298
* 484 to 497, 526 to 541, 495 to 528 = -4.4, 289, 344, 316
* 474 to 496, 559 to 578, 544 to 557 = -1.2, 300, 297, 297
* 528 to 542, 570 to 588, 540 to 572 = 1.2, 349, 308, 330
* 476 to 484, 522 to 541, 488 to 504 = -0.6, 319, 343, 327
